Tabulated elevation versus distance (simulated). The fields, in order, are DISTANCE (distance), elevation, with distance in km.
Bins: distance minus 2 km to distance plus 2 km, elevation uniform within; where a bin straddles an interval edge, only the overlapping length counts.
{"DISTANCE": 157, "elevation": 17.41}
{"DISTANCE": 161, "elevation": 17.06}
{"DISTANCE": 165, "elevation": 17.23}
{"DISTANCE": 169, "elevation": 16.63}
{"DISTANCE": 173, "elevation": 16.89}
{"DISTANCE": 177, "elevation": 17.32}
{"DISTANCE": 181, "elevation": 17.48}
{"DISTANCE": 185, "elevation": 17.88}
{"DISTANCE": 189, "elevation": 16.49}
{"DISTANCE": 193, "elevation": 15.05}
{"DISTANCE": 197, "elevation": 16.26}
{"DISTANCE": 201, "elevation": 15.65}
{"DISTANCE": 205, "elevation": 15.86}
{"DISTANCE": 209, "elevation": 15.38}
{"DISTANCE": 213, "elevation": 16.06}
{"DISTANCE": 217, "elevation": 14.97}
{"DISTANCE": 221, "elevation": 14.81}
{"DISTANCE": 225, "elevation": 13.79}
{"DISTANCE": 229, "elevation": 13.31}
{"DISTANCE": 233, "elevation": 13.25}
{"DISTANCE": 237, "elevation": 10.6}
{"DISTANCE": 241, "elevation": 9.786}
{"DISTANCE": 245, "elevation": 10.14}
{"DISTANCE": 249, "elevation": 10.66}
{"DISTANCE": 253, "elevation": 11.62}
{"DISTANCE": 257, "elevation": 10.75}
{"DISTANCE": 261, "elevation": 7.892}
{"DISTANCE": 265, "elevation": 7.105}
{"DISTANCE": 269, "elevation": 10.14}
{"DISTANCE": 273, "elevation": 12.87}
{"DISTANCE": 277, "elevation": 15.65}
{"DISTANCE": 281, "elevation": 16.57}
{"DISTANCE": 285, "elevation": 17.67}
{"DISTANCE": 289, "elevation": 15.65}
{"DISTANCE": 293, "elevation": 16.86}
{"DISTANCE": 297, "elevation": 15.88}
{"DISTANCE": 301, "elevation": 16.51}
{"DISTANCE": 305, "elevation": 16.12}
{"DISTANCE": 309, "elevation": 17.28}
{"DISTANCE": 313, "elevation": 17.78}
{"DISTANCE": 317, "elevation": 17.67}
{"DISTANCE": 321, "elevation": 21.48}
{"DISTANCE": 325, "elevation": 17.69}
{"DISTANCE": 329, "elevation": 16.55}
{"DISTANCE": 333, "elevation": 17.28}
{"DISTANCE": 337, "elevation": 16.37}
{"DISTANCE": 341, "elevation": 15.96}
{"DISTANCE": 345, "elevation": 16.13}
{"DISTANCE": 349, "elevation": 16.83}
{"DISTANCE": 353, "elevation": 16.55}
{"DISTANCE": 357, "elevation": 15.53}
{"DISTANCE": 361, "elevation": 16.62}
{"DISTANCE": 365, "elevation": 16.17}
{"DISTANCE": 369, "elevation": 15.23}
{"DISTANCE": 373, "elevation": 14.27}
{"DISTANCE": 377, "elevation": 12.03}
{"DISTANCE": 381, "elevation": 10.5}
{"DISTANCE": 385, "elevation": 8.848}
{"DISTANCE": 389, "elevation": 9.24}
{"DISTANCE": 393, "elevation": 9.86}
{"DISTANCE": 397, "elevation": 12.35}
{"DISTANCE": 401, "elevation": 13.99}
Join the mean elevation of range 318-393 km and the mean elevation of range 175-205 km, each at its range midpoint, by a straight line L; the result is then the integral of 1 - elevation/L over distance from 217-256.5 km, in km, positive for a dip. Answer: 9.9 km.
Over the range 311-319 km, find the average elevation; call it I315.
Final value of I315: 17.7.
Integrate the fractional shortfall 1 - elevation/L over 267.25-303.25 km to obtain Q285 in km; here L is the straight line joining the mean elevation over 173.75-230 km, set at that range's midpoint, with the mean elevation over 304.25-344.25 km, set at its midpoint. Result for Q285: 3.3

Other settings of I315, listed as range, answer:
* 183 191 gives 17.2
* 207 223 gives 15.3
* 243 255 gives 10.8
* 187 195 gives 15.8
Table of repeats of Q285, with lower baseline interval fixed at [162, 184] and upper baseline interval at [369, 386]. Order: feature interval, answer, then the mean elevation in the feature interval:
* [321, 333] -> -4.1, 17.9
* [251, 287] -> 5.9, 12.3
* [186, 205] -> 0.7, 16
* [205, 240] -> 4.2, 14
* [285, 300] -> -2.3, 16.4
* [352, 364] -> -3.6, 16.2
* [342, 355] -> -3.8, 16.5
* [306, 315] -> -2.4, 17.4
